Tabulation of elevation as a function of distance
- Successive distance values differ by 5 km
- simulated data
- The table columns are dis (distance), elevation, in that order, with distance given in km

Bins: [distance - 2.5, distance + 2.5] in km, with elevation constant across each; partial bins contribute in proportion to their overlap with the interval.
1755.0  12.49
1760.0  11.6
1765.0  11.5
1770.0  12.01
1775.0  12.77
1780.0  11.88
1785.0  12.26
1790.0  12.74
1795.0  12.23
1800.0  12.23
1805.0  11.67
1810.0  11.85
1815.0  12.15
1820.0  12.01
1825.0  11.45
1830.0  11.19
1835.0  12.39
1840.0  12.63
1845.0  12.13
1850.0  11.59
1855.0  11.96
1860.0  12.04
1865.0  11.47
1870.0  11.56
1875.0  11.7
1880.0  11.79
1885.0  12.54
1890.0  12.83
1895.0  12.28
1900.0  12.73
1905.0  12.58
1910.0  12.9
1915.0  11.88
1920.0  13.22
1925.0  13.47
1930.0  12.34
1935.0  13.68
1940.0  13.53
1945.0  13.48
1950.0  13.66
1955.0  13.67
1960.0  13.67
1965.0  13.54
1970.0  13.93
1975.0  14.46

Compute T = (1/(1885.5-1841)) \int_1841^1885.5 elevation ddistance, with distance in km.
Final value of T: 11.9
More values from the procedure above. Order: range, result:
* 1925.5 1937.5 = 13.1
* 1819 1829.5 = 11.6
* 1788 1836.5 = 12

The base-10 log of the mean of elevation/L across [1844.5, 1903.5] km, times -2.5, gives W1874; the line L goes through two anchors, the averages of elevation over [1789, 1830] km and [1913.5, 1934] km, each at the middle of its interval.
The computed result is 0.04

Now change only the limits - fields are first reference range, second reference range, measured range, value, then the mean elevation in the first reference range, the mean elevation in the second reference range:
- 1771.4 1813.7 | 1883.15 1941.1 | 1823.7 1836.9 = 0.07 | 12.2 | 12.8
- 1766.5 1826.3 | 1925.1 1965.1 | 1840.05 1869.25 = 0.07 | 12.1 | 13.4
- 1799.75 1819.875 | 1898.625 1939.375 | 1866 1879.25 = 0.08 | 12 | 12.9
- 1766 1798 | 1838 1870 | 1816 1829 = 0.03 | 12.3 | 11.9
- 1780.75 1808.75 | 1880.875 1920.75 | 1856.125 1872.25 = 0.06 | 12.2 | 12.6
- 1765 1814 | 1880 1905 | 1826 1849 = 0.03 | 12.1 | 12.5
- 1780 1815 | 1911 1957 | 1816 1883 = 0.06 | 12.1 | 13.2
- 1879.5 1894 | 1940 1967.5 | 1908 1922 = 0.03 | 12.5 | 13.6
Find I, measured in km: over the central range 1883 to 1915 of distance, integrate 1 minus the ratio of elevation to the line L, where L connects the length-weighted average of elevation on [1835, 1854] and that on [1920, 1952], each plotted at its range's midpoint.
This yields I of 0.7 km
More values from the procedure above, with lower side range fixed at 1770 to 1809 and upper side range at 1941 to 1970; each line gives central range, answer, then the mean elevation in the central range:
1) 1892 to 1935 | 1.7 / 12.7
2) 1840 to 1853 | 0.7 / 12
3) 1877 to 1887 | 0.7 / 12.1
